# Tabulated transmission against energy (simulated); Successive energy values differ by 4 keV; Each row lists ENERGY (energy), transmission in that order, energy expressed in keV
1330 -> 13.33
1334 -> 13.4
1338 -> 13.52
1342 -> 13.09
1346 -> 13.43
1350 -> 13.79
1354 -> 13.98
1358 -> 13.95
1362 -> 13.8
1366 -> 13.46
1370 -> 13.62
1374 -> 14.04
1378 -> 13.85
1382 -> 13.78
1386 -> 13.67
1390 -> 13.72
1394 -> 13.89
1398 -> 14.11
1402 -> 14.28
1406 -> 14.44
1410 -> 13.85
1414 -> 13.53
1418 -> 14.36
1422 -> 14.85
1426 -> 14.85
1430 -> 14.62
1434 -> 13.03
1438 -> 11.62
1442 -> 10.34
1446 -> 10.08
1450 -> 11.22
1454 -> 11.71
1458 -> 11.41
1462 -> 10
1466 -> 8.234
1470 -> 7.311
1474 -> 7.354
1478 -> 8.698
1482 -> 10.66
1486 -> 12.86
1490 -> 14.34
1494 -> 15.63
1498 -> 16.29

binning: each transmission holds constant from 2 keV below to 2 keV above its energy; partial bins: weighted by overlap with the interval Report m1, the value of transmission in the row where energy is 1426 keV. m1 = 14.85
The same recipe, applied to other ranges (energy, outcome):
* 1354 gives 13.98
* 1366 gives 13.46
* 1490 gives 14.34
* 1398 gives 14.11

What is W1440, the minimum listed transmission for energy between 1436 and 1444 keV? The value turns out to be 10.34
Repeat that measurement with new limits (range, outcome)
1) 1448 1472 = 7.311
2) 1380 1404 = 13.67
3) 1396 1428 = 13.53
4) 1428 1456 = 10.08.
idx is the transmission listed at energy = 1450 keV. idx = 11.22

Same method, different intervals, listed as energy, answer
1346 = 13.43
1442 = 10.34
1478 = 8.698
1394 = 13.89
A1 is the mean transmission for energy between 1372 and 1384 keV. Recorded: 13.9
